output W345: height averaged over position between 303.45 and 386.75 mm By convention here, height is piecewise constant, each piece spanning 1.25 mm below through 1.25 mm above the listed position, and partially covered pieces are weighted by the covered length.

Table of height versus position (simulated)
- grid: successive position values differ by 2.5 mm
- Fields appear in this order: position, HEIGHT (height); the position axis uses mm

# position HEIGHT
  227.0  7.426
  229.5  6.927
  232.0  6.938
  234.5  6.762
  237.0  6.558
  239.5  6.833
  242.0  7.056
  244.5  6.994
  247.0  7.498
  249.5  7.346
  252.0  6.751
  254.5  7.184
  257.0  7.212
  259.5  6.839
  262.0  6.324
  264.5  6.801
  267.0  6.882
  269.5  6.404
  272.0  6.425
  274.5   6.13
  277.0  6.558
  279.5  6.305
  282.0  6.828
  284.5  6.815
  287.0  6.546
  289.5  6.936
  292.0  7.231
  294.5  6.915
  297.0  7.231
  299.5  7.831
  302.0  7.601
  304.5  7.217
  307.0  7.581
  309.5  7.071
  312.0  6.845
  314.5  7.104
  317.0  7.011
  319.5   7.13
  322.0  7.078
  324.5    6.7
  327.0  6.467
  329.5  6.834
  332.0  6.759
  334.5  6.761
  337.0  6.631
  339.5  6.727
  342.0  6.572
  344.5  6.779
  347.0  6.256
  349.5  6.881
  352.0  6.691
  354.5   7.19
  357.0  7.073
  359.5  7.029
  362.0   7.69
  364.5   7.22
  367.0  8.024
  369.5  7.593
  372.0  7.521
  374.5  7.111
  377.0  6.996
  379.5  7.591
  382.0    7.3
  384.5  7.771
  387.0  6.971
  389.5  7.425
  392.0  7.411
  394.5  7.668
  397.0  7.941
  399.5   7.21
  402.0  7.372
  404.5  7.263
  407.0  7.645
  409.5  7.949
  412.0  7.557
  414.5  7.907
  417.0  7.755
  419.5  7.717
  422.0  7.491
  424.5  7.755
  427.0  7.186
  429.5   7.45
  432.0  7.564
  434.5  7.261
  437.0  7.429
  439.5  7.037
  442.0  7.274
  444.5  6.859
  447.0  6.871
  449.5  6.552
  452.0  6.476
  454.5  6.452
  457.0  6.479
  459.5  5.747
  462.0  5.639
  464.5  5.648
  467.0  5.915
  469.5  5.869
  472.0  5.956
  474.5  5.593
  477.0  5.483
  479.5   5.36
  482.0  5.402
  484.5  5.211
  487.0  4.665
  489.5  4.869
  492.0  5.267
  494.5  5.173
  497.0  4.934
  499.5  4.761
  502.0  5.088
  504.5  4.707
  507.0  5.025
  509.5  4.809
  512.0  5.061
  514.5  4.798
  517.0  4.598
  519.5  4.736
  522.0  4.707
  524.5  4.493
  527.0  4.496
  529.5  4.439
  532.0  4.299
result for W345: 7.07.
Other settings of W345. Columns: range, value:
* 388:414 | 7.55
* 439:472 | 6.34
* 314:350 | 6.77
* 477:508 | 5.06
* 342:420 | 7.36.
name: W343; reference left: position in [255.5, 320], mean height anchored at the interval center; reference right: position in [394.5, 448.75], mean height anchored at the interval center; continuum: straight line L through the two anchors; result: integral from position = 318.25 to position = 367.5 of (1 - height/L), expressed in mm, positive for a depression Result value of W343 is 1.6 mm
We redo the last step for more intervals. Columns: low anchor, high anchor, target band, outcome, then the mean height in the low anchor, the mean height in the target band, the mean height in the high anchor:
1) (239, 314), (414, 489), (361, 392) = -3.4 mm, 6.94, 7.43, 6.5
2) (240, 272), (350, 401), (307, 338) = 1.2 mm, 6.92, 6.9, 7.36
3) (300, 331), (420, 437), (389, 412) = -0.6 mm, 7.07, 7.55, 7.46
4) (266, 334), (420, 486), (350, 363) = -0.7 mm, 6.9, 7.11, 6.47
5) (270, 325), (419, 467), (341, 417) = -4.8 mm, 6.95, 7.33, 6.85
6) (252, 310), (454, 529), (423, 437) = -4.3 mm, 6.9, 7.44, 5.21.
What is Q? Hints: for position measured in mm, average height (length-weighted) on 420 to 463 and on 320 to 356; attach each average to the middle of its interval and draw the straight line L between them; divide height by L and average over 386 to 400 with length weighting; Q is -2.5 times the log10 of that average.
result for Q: -0.09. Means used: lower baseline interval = 6.75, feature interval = 7.46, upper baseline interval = 6.93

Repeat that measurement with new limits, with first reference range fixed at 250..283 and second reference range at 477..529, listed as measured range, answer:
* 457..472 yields -0.13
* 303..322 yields -0.13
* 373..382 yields -0.23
